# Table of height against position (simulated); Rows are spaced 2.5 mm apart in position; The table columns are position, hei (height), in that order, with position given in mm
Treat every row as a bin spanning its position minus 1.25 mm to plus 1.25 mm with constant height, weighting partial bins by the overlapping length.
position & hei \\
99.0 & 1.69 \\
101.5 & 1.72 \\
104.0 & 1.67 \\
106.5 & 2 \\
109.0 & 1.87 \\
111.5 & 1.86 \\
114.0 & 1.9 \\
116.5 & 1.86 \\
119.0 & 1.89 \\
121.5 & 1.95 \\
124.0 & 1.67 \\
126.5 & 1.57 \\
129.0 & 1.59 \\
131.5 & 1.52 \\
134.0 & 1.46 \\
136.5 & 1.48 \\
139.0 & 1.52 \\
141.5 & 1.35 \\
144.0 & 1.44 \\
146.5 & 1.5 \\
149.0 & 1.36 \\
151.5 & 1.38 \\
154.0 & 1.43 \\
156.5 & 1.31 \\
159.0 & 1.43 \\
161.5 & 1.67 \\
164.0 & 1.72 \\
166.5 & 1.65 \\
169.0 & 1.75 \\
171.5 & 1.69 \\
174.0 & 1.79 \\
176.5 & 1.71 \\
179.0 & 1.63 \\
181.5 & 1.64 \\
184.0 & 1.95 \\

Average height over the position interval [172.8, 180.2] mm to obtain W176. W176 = 1.71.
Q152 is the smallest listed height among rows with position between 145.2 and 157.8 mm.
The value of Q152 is 1.31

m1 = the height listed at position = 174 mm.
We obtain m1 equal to 1.79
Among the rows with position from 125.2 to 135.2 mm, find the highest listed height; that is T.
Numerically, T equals 1.59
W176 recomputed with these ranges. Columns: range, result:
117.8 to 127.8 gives 1.77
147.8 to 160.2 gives 1.38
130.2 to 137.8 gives 1.49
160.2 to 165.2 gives 1.69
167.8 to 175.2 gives 1.74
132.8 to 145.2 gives 1.45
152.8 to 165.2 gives 1.51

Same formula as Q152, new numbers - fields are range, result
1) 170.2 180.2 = 1.63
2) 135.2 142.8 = 1.35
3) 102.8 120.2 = 1.67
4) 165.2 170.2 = 1.65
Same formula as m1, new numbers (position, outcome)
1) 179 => 1.63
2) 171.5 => 1.69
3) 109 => 1.87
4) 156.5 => 1.31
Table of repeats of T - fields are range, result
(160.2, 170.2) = 1.75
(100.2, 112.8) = 2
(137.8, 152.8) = 1.52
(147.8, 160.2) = 1.43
